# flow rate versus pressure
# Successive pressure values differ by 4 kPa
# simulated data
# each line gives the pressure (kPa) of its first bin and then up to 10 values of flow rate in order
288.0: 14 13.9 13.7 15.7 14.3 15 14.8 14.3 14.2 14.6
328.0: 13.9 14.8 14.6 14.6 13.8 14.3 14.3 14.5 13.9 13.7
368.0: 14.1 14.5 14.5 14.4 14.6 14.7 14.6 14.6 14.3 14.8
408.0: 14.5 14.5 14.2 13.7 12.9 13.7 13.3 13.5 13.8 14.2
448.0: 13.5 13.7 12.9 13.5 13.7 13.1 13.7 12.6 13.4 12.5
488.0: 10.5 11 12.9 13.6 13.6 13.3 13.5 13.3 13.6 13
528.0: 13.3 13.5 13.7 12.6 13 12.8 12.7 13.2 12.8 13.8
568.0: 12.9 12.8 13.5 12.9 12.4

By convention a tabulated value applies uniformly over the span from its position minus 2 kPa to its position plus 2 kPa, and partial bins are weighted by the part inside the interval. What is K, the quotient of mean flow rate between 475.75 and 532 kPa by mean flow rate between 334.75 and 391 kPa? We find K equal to 0.9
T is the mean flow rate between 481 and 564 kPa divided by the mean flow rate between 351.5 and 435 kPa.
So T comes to 0.9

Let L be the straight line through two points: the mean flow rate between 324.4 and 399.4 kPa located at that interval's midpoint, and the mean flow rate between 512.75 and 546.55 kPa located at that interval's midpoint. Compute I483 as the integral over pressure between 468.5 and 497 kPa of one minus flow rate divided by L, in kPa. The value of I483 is 2.47 kPa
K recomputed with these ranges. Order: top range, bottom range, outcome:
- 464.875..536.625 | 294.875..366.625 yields 0.90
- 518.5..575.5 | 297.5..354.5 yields 0.90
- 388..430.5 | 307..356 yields 0.98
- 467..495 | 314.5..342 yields 0.86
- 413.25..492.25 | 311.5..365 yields 0.92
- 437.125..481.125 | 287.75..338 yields 0.93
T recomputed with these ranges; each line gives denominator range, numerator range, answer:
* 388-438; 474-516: 0.90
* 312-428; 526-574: 0.92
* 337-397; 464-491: 0.88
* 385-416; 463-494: 0.86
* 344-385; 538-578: 0.91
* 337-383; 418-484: 0.94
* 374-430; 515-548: 0.93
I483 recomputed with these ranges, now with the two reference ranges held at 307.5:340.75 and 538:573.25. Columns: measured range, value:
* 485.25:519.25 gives 1.46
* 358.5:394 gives -0.45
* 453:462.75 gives 0.23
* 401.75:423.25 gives -0.52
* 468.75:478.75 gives 0.26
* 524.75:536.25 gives -0.25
